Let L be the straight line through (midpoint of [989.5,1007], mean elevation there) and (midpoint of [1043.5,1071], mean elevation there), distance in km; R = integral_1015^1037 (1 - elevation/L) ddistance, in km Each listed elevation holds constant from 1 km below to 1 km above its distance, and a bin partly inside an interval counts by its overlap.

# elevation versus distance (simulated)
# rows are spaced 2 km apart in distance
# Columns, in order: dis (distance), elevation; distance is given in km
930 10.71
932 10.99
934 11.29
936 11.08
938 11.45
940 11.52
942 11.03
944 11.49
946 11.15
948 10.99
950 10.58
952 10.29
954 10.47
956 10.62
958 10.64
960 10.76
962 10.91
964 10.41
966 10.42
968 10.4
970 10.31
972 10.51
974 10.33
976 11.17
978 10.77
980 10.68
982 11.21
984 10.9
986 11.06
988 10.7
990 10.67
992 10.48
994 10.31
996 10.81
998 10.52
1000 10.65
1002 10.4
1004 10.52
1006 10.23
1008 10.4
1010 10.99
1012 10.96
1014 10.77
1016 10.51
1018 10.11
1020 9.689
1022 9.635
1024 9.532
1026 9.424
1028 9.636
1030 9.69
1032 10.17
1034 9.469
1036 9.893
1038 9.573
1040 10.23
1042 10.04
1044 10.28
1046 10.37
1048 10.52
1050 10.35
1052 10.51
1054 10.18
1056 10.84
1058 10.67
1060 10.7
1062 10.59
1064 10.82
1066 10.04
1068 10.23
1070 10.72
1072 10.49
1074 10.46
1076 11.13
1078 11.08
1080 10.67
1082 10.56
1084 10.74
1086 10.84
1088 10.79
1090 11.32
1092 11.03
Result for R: 1.5 km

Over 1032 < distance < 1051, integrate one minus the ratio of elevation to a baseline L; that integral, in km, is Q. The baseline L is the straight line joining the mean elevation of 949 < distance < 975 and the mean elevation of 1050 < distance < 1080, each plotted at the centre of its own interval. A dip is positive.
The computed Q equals 0.9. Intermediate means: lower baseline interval 10.5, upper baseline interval 10.6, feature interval 10.1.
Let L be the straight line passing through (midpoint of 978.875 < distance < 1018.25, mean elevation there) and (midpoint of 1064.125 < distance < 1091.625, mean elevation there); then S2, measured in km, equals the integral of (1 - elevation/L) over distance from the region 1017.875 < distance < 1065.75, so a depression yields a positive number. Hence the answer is 2.53 km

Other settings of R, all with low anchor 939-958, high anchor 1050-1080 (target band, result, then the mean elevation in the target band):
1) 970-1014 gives 0.4 km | 10.7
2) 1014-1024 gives 0.6 km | 10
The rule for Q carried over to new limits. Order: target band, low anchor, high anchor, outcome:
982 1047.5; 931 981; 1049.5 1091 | 2.7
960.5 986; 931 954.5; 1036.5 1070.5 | 0.4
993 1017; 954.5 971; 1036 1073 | -0.3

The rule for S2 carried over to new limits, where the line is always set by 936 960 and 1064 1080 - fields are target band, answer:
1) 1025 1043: 1.5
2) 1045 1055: 0.3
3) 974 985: 0.0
